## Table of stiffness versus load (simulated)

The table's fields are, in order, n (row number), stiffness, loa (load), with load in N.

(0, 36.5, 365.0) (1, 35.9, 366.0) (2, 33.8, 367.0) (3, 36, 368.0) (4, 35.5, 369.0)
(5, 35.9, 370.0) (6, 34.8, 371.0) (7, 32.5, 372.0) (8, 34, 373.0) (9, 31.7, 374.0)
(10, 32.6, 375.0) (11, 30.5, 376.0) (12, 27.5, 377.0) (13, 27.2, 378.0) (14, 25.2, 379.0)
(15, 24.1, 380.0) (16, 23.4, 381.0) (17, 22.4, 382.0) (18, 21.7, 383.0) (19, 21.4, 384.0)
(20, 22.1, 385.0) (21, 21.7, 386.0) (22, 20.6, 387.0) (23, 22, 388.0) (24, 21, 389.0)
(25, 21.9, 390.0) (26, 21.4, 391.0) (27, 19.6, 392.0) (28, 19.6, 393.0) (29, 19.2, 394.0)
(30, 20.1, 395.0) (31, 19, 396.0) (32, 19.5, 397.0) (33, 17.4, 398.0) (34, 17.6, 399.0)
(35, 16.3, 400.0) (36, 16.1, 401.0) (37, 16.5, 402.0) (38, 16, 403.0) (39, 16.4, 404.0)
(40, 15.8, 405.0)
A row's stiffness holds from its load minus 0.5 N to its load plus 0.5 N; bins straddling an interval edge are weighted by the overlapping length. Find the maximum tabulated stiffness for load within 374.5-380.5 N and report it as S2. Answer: 32.6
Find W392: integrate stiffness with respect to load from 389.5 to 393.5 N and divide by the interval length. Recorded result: 20.6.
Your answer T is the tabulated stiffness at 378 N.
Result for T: 27.2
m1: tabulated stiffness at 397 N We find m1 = 19.5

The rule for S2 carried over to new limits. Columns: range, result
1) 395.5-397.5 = 19.5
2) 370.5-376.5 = 34.8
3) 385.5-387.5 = 21.7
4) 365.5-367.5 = 35.9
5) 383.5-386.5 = 22.1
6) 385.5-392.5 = 22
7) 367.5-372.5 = 36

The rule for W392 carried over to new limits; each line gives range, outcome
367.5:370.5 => 35.8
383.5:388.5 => 21.6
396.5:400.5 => 17.7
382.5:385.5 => 21.7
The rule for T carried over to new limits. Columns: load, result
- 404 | 16.4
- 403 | 16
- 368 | 36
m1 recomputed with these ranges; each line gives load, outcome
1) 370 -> 35.9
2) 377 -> 27.5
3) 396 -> 19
